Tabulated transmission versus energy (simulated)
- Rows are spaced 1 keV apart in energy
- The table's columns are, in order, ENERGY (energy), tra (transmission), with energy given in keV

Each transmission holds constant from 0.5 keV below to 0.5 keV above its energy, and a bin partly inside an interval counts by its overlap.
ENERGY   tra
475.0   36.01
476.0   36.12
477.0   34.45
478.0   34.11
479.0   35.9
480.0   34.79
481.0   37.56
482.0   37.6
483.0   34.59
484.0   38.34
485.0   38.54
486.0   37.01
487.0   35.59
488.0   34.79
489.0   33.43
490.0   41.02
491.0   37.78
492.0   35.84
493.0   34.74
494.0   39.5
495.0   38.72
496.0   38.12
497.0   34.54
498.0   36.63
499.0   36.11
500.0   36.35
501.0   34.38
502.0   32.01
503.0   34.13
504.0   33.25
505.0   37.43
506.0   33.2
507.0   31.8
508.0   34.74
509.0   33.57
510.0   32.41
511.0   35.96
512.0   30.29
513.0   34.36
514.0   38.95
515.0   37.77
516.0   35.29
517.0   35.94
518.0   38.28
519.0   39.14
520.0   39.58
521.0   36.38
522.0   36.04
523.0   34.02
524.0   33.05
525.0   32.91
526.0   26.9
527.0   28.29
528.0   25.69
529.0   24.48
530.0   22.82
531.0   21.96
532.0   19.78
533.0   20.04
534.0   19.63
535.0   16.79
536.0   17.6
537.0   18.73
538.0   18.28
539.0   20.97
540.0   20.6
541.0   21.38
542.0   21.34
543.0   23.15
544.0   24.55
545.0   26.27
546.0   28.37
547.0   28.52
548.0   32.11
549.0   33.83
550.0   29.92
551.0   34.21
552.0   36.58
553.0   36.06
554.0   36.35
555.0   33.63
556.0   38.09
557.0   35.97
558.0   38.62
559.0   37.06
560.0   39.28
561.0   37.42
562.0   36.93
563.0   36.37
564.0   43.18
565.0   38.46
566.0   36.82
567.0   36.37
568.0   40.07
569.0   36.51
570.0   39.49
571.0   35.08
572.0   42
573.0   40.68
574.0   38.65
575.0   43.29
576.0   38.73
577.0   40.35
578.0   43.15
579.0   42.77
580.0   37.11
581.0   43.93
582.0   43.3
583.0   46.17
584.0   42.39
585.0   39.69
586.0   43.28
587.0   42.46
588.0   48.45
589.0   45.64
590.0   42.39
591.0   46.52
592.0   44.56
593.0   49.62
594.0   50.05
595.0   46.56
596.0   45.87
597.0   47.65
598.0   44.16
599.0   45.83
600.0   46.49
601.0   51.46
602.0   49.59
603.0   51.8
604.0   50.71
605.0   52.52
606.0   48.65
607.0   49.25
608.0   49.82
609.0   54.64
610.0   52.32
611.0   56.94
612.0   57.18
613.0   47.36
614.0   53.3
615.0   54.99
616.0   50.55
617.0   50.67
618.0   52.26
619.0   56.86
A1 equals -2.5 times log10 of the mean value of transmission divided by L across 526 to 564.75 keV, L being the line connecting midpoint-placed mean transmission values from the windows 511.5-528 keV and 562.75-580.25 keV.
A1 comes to 0.286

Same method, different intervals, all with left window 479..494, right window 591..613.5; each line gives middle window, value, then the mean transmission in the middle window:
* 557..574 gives 0.186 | 38.3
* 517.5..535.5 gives 0.388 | 28.7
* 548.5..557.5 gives 0.252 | 35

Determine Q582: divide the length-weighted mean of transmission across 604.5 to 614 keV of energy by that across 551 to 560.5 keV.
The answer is 1.4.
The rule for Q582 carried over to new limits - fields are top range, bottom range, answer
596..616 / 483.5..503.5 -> 1.39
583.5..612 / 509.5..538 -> 1.62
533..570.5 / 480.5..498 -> 0.84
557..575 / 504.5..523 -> 1.08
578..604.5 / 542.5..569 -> 1.32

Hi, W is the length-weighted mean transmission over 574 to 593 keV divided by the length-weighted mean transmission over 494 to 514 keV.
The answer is 1.2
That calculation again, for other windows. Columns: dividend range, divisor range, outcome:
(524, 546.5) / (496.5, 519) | 0.66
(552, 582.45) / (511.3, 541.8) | 1.38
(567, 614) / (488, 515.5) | 1.28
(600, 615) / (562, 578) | 1.32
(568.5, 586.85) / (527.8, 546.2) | 1.90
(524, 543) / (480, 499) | 0.61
